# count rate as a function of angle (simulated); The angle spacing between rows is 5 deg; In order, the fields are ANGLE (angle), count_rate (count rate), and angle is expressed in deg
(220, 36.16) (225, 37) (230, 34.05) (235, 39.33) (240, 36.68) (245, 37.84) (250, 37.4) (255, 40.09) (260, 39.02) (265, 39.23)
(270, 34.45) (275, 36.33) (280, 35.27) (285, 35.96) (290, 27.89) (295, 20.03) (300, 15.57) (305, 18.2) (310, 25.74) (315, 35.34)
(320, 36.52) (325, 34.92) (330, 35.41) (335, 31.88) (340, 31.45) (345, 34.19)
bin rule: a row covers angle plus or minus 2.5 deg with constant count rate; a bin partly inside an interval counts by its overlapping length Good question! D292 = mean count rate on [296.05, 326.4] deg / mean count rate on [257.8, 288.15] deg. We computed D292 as 0.74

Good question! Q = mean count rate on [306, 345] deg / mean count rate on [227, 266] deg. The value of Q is 0.86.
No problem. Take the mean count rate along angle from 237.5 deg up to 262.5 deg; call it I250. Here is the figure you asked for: 38.2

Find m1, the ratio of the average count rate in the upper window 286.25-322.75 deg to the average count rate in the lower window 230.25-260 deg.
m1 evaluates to 0.68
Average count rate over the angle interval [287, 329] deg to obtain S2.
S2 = 27.2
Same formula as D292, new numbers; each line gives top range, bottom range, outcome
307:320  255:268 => 0.80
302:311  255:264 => 0.53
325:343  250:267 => 0.85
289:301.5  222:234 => 0.58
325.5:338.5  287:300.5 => 1.49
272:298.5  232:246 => 0.81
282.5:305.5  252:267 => 0.61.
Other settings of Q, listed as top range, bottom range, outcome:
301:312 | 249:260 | 0.54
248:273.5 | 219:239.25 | 1.04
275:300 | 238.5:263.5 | 0.76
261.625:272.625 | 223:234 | 1.03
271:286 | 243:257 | 0.93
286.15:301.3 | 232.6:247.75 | 0.60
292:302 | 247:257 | 0.48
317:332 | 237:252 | 0.95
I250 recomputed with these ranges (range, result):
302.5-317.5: 26.4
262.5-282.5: 36.3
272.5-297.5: 31.1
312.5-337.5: 34.8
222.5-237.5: 36.8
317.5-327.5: 35.7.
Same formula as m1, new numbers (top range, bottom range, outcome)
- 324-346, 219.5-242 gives 0.91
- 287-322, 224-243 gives 0.70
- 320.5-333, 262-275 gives 0.96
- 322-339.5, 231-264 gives 0.89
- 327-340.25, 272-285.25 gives 0.93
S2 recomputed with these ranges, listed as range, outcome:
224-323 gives 33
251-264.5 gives 39.3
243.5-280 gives 37.6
